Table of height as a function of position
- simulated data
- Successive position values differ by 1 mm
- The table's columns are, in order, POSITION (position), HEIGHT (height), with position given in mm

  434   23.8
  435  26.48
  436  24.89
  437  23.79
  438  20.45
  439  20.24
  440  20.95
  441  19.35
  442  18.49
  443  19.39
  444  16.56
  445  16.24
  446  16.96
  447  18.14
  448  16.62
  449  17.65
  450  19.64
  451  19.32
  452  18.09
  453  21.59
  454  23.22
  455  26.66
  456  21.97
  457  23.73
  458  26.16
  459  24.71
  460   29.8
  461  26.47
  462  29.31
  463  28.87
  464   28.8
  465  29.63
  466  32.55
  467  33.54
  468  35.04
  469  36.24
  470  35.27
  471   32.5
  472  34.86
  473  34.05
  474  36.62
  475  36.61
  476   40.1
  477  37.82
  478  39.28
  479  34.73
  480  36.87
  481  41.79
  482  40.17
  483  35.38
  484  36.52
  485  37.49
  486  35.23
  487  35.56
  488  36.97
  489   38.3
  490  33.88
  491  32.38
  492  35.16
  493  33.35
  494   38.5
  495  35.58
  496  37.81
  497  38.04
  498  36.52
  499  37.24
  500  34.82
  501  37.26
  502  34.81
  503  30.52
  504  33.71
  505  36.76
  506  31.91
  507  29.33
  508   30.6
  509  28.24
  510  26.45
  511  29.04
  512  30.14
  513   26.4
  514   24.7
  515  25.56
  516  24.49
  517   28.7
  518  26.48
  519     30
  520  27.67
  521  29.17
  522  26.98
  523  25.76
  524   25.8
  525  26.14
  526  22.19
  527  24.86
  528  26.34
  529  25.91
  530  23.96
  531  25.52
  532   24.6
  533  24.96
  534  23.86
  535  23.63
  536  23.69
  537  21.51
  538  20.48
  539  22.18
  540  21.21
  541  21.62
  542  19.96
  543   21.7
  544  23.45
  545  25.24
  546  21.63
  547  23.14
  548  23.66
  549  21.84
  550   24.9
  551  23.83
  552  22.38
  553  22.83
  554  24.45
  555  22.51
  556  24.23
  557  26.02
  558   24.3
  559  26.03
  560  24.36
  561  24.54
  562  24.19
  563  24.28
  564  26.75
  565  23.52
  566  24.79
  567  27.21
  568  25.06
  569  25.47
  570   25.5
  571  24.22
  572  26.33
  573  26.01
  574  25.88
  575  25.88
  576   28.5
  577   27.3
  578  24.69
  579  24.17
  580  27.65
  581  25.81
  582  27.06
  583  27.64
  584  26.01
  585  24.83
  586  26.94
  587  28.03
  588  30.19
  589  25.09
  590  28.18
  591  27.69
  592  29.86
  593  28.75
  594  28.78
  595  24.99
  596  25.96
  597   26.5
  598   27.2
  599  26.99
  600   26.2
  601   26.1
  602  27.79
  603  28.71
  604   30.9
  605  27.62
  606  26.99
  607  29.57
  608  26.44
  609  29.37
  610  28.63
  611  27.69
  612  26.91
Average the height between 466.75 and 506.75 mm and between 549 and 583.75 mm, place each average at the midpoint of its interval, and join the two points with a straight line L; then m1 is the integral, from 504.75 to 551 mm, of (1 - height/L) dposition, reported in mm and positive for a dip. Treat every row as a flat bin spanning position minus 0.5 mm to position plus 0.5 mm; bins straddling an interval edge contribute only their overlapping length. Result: 7.68 mm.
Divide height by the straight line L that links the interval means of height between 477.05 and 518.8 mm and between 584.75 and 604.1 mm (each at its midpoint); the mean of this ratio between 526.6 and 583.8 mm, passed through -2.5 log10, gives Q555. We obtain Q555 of 0.22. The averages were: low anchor 33.6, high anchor 27.4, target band 24.5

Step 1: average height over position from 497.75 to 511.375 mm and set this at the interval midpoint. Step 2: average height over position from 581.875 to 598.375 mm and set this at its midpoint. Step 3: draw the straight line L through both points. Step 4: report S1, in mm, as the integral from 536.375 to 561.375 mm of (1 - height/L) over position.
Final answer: 5.6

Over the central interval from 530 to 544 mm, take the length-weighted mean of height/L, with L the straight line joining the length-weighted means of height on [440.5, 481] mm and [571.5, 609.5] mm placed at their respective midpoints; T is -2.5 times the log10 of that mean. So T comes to 0.198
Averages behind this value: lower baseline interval 27.5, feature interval 22.8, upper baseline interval 27.2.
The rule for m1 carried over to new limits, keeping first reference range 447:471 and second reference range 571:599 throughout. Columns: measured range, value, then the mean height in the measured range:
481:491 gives -3.9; 36.7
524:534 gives 0.6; 24.9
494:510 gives -4.6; 34.1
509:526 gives -0.3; 27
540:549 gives 1.4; 22.4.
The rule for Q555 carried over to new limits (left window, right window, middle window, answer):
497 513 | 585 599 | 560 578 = 0.13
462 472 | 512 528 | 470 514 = -0.17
